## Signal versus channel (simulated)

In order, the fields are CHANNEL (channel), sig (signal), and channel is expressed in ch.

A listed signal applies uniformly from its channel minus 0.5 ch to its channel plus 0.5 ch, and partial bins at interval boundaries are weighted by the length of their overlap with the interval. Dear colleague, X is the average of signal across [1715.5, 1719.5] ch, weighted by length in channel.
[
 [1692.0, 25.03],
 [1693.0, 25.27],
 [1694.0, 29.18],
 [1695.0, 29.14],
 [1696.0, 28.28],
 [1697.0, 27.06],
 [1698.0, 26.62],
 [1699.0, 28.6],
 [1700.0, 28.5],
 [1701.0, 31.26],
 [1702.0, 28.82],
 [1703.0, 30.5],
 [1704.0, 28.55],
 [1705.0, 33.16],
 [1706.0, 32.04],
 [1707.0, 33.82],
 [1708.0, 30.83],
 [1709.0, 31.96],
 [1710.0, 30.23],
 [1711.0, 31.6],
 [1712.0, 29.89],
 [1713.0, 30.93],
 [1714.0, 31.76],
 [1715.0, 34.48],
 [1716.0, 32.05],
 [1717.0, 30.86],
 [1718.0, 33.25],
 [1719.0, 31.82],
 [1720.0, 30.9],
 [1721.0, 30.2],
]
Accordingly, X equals 32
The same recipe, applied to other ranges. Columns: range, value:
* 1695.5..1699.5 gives 27.6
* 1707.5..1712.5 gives 30.9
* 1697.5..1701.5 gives 28.7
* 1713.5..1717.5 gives 32.3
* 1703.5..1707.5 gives 31.9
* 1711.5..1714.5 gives 30.9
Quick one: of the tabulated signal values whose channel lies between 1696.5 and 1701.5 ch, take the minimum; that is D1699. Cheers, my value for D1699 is 26.62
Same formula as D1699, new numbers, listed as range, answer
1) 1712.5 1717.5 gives 30.86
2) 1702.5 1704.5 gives 28.55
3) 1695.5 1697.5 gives 27.06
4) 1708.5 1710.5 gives 30.23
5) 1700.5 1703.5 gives 28.82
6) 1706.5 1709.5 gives 30.83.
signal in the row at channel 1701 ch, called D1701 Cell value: 31.26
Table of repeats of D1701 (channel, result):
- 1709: 31.96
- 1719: 31.82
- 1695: 29.14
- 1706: 32.04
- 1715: 34.48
